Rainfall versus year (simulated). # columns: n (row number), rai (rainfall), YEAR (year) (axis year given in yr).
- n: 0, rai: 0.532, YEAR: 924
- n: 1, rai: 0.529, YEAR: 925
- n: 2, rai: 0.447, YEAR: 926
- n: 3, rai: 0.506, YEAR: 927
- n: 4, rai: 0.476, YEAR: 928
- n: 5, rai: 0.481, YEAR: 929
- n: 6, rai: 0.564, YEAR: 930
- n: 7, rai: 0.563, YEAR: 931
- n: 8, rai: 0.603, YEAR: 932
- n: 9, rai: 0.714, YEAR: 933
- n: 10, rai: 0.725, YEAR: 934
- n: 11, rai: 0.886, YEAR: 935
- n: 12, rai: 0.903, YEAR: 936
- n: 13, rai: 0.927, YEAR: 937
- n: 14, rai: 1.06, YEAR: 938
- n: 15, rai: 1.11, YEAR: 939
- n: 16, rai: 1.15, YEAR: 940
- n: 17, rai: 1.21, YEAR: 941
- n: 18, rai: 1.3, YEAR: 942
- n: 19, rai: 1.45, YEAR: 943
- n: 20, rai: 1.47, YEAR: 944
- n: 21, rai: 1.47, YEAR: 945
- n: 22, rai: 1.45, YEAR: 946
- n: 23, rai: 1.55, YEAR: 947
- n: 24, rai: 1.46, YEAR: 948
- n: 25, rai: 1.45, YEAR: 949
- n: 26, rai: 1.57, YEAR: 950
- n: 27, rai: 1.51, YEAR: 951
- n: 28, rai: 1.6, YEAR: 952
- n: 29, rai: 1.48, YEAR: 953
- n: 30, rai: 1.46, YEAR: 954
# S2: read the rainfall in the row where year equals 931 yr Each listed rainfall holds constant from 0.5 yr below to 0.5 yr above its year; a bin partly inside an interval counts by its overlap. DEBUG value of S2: 0.563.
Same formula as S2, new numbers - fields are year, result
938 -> 1.06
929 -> 0.481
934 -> 0.725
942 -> 1.3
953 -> 1.48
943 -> 1.45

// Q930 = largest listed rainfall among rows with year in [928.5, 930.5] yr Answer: 0.564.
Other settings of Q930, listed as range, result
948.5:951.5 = 1.57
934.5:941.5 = 1.21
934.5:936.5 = 0.903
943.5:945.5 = 1.47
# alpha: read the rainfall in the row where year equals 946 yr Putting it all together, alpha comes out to 1.45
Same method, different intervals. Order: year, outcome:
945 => 1.47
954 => 1.46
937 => 0.927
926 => 0.447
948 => 1.46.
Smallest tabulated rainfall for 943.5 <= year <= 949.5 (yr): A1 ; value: 1.45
